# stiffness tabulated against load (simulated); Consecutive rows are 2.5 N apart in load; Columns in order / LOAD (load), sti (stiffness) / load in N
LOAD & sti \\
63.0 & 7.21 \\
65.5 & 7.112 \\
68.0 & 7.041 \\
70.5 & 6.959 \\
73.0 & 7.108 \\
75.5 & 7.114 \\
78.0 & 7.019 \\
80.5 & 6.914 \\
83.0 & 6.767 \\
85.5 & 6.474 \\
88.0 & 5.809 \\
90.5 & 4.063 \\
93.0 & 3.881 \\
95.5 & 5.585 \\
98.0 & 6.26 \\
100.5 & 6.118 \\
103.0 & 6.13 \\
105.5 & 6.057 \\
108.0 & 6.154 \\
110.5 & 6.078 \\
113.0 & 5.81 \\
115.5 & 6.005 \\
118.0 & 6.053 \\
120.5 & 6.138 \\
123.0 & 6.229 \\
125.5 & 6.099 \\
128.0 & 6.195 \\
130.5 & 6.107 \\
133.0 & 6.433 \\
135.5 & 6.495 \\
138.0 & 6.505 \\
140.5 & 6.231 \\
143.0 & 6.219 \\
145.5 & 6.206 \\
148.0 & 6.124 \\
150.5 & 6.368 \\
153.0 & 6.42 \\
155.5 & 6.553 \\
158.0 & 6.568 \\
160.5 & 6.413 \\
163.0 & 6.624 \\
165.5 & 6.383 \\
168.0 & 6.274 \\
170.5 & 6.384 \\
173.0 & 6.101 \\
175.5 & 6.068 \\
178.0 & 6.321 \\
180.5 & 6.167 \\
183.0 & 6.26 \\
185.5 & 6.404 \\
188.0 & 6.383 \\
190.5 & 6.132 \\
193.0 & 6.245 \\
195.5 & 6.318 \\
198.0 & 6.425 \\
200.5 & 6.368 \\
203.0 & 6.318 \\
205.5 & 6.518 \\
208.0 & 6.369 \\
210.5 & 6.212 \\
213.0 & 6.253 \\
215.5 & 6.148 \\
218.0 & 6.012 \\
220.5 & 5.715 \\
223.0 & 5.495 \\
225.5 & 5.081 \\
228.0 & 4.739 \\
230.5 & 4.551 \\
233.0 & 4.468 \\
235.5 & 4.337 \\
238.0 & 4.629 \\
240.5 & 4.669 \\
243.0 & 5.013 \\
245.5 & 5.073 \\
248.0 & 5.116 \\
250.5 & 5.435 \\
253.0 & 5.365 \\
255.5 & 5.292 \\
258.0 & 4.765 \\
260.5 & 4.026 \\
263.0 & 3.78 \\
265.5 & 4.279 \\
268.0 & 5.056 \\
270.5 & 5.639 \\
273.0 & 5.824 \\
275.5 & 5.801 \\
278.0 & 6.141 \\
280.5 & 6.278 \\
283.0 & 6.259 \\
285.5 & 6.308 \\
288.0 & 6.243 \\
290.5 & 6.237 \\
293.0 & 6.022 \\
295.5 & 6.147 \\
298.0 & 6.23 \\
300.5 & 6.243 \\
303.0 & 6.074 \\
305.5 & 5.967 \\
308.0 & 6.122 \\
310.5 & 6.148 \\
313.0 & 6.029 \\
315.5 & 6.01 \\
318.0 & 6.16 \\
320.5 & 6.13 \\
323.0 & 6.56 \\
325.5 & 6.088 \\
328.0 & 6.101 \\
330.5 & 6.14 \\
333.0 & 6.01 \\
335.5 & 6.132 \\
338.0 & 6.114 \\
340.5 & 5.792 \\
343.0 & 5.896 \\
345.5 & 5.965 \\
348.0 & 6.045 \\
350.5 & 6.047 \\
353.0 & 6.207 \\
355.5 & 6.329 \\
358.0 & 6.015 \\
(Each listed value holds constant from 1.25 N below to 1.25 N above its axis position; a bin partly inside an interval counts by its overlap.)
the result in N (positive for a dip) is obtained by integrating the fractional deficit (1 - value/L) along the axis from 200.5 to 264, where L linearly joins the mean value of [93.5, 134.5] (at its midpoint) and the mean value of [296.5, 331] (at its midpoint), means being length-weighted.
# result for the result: 8.6 N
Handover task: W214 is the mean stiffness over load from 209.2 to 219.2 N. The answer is 6.16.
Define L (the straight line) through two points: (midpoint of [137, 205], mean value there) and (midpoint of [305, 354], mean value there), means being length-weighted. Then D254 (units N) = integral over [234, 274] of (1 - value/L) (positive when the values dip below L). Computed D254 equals 8.48 N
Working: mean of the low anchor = 6.33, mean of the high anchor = 6.08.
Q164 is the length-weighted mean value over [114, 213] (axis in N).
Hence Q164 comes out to 6.3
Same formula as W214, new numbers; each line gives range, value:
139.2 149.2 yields 6.2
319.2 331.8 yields 6.2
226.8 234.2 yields 4.59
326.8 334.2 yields 6.08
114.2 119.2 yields 6.03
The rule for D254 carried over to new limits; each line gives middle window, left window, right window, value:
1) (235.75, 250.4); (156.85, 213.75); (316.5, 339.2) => 3.17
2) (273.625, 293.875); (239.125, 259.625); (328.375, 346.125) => -2.66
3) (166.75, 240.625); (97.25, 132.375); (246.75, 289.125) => -2.18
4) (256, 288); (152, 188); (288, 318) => 4.10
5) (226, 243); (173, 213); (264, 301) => 4.14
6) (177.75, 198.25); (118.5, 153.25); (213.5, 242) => -2.50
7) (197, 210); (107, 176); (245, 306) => -0.96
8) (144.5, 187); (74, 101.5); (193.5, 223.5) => -1.40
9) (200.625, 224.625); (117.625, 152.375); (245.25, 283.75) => -1.95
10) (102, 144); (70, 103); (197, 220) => 0.05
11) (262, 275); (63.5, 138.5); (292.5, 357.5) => 2.43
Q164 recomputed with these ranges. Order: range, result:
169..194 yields 6.25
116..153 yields 6.24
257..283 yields 5.22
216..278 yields 5.04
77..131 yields 5.99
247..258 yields 5.25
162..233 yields 6.05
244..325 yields 5.71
